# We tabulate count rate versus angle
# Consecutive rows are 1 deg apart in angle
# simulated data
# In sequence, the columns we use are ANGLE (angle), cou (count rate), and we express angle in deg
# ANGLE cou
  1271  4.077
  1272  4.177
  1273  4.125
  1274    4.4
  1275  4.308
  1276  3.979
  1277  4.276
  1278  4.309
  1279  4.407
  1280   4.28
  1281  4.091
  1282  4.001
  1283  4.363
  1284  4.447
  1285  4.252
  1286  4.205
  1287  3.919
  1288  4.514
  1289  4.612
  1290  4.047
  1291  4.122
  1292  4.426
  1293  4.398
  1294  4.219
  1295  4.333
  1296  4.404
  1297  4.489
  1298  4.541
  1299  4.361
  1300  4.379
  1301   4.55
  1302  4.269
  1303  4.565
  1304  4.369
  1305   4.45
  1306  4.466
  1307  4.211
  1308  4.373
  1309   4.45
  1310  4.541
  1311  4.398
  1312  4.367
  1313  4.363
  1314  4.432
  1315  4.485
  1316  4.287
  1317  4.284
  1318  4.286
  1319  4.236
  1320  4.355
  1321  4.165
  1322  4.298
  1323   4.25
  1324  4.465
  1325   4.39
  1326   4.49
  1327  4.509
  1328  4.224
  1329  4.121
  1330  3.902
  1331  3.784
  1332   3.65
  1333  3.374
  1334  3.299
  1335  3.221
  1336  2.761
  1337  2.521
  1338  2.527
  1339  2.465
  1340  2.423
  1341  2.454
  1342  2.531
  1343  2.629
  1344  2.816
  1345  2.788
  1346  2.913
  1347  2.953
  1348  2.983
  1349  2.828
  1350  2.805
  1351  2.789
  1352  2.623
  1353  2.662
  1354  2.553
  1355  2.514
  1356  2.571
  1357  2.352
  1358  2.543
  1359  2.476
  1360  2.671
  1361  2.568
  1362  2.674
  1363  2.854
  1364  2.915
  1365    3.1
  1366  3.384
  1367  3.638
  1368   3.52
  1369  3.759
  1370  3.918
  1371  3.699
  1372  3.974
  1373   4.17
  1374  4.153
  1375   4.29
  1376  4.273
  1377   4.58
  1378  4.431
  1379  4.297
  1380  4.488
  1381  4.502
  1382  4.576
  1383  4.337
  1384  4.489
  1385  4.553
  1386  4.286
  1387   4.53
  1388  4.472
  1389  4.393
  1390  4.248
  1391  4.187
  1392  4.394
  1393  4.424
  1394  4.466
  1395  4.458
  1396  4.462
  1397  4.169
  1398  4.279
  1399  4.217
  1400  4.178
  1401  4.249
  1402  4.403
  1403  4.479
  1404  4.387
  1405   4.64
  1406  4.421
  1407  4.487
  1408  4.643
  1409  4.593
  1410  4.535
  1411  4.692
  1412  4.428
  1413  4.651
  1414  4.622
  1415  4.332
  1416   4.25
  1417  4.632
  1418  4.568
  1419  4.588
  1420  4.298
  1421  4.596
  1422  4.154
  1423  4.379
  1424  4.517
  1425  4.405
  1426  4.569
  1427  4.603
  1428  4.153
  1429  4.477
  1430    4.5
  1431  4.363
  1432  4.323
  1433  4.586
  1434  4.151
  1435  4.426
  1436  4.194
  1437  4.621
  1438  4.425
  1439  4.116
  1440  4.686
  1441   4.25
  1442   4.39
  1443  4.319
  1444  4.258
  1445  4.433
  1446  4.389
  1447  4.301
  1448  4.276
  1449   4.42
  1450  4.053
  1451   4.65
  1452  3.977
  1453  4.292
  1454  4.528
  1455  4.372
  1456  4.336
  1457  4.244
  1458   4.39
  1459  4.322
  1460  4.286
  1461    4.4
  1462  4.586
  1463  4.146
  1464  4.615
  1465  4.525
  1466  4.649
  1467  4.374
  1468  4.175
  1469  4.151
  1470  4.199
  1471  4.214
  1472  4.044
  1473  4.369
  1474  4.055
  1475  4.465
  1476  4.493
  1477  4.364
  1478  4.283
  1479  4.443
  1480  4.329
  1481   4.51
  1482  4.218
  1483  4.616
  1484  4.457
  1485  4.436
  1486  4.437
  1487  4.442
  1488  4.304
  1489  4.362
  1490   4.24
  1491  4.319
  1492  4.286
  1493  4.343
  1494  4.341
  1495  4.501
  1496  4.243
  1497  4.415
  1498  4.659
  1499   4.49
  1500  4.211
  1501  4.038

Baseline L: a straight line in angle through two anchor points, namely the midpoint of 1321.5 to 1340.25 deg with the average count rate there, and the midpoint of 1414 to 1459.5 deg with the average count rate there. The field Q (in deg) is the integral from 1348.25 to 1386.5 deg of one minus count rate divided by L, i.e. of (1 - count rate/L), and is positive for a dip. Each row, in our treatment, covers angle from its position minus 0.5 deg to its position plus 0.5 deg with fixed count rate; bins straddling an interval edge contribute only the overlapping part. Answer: 4.05 deg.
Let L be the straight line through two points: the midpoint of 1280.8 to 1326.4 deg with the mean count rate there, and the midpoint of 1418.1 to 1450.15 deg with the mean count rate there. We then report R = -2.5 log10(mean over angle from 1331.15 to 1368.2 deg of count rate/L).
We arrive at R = 0.47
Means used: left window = 4.35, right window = 4.39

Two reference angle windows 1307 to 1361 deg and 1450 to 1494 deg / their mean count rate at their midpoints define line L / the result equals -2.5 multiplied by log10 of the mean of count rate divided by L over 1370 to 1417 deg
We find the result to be -0.14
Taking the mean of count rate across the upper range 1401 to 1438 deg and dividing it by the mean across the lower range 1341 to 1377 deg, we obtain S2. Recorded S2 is 1.4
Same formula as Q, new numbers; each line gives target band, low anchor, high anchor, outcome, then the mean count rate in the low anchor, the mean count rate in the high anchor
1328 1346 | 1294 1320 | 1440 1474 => 5.48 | 4.39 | 4.33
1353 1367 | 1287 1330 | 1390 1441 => 5.27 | 4.36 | 4.42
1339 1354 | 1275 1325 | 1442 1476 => 5.60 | 4.33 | 4.33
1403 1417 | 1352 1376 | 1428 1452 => -2.23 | 3.18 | 4.36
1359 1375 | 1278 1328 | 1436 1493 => 3.50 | 4.35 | 4.35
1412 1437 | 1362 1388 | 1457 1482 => -1.49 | 4.01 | 4.34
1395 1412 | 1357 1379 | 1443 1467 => -2.54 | 3.5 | 4.37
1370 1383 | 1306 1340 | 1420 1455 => -0.36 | 3.97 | 4.37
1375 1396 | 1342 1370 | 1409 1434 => -4.94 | 2.86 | 4.46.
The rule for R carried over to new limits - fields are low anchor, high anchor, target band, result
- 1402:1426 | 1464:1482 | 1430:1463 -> 0.013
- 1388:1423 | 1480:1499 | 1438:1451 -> 0.018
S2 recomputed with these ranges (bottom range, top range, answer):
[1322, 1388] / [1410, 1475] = 1.27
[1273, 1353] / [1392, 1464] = 1.12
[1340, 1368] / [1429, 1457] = 1.57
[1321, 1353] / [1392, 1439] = 1.35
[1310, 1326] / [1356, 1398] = 0.89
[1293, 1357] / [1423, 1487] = 1.17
